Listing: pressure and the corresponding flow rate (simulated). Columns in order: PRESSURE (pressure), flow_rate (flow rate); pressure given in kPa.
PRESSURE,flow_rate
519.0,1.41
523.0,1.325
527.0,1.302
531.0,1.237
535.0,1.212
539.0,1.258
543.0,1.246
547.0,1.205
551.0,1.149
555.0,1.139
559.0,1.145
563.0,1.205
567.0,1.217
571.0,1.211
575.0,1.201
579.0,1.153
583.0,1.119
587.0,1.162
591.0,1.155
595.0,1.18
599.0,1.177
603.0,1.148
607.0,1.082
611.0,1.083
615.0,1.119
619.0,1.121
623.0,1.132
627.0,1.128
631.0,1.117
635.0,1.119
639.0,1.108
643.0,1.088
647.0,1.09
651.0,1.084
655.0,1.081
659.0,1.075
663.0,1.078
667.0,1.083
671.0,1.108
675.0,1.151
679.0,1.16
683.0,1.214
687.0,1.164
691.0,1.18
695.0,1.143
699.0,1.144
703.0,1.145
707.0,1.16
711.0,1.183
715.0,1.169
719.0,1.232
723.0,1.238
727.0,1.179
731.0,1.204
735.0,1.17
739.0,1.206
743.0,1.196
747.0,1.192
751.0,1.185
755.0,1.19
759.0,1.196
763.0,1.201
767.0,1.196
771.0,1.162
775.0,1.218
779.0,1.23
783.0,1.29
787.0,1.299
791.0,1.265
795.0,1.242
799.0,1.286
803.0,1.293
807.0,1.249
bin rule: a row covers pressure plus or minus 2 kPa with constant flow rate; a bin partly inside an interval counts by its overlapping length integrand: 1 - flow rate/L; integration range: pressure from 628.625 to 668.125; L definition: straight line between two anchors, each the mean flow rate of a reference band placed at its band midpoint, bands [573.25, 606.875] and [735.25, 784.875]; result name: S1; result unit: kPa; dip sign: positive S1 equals 2.7 kPa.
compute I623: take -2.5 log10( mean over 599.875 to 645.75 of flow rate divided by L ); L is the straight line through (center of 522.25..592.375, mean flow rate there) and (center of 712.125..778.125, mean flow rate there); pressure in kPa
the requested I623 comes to 0.08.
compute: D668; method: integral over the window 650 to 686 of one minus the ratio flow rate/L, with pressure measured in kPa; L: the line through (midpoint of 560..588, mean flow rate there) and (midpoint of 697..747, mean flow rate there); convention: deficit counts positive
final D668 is 2.03 kPa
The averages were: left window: 1.18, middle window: 1.12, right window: 1.19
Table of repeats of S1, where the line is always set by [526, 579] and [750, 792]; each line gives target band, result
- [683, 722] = 1.4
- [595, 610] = 0.9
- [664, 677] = 1.1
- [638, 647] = 0.9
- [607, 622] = 1.3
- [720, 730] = 0.1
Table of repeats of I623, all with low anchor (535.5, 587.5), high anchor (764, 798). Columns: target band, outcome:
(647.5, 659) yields 0.120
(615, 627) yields 0.070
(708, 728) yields 0.022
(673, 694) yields 0.039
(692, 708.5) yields 0.064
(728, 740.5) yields 0.032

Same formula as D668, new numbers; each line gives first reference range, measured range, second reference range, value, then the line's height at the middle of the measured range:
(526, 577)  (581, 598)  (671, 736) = 0.63 kPa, 1.2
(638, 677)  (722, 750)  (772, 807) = -0.06 kPa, 1.19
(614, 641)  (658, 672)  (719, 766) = 0.74 kPa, 1.15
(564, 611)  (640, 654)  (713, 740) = 1.06 kPa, 1.18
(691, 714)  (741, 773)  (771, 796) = 0.79 kPa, 1.22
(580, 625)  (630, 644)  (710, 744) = 0.53 kPa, 1.15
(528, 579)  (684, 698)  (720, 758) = 0.39 kPa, 1.2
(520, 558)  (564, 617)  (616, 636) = 0.59 kPa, 1.17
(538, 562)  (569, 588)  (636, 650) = -0.16 kPa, 1.16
